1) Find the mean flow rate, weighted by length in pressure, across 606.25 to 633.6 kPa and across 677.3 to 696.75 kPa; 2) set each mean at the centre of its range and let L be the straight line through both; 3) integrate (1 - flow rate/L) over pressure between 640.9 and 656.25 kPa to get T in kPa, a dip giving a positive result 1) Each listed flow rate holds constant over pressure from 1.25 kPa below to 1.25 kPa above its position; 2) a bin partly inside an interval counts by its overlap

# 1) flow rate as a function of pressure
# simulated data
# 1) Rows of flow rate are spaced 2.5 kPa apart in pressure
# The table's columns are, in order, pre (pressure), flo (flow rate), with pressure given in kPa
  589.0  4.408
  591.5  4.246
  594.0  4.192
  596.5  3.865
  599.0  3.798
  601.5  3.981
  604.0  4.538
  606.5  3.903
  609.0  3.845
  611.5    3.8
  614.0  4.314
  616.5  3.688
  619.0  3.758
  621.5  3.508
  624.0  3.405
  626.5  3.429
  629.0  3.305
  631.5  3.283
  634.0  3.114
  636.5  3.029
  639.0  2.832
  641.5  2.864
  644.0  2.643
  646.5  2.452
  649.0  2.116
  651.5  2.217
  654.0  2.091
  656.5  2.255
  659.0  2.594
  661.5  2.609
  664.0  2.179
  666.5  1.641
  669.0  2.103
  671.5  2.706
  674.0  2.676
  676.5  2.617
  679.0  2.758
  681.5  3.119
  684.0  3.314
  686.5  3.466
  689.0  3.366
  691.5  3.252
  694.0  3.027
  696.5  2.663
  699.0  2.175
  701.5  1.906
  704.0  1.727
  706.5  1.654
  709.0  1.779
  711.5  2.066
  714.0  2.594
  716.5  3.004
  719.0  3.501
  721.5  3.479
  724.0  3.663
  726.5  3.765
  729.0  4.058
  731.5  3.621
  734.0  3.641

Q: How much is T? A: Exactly 4.7 kPa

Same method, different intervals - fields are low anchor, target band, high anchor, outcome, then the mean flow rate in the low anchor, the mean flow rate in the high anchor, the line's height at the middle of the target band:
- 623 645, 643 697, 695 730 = 5.2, 3.1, 2.71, 2.92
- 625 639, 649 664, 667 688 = 3.4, 3.2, 2.81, 2.99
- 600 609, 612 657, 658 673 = 2.8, 4.09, 2.31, 3.21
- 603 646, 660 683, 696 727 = 3.7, 3.46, 2.58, 2.99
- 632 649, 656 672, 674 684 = 3.1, 2.79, 2.87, 2.84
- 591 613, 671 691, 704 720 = -1.5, 4.01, 2.36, 2.83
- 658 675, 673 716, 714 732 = 4.0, 2.35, 3.51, 2.93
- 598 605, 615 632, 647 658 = -1.2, 4.1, 2.2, 3.28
